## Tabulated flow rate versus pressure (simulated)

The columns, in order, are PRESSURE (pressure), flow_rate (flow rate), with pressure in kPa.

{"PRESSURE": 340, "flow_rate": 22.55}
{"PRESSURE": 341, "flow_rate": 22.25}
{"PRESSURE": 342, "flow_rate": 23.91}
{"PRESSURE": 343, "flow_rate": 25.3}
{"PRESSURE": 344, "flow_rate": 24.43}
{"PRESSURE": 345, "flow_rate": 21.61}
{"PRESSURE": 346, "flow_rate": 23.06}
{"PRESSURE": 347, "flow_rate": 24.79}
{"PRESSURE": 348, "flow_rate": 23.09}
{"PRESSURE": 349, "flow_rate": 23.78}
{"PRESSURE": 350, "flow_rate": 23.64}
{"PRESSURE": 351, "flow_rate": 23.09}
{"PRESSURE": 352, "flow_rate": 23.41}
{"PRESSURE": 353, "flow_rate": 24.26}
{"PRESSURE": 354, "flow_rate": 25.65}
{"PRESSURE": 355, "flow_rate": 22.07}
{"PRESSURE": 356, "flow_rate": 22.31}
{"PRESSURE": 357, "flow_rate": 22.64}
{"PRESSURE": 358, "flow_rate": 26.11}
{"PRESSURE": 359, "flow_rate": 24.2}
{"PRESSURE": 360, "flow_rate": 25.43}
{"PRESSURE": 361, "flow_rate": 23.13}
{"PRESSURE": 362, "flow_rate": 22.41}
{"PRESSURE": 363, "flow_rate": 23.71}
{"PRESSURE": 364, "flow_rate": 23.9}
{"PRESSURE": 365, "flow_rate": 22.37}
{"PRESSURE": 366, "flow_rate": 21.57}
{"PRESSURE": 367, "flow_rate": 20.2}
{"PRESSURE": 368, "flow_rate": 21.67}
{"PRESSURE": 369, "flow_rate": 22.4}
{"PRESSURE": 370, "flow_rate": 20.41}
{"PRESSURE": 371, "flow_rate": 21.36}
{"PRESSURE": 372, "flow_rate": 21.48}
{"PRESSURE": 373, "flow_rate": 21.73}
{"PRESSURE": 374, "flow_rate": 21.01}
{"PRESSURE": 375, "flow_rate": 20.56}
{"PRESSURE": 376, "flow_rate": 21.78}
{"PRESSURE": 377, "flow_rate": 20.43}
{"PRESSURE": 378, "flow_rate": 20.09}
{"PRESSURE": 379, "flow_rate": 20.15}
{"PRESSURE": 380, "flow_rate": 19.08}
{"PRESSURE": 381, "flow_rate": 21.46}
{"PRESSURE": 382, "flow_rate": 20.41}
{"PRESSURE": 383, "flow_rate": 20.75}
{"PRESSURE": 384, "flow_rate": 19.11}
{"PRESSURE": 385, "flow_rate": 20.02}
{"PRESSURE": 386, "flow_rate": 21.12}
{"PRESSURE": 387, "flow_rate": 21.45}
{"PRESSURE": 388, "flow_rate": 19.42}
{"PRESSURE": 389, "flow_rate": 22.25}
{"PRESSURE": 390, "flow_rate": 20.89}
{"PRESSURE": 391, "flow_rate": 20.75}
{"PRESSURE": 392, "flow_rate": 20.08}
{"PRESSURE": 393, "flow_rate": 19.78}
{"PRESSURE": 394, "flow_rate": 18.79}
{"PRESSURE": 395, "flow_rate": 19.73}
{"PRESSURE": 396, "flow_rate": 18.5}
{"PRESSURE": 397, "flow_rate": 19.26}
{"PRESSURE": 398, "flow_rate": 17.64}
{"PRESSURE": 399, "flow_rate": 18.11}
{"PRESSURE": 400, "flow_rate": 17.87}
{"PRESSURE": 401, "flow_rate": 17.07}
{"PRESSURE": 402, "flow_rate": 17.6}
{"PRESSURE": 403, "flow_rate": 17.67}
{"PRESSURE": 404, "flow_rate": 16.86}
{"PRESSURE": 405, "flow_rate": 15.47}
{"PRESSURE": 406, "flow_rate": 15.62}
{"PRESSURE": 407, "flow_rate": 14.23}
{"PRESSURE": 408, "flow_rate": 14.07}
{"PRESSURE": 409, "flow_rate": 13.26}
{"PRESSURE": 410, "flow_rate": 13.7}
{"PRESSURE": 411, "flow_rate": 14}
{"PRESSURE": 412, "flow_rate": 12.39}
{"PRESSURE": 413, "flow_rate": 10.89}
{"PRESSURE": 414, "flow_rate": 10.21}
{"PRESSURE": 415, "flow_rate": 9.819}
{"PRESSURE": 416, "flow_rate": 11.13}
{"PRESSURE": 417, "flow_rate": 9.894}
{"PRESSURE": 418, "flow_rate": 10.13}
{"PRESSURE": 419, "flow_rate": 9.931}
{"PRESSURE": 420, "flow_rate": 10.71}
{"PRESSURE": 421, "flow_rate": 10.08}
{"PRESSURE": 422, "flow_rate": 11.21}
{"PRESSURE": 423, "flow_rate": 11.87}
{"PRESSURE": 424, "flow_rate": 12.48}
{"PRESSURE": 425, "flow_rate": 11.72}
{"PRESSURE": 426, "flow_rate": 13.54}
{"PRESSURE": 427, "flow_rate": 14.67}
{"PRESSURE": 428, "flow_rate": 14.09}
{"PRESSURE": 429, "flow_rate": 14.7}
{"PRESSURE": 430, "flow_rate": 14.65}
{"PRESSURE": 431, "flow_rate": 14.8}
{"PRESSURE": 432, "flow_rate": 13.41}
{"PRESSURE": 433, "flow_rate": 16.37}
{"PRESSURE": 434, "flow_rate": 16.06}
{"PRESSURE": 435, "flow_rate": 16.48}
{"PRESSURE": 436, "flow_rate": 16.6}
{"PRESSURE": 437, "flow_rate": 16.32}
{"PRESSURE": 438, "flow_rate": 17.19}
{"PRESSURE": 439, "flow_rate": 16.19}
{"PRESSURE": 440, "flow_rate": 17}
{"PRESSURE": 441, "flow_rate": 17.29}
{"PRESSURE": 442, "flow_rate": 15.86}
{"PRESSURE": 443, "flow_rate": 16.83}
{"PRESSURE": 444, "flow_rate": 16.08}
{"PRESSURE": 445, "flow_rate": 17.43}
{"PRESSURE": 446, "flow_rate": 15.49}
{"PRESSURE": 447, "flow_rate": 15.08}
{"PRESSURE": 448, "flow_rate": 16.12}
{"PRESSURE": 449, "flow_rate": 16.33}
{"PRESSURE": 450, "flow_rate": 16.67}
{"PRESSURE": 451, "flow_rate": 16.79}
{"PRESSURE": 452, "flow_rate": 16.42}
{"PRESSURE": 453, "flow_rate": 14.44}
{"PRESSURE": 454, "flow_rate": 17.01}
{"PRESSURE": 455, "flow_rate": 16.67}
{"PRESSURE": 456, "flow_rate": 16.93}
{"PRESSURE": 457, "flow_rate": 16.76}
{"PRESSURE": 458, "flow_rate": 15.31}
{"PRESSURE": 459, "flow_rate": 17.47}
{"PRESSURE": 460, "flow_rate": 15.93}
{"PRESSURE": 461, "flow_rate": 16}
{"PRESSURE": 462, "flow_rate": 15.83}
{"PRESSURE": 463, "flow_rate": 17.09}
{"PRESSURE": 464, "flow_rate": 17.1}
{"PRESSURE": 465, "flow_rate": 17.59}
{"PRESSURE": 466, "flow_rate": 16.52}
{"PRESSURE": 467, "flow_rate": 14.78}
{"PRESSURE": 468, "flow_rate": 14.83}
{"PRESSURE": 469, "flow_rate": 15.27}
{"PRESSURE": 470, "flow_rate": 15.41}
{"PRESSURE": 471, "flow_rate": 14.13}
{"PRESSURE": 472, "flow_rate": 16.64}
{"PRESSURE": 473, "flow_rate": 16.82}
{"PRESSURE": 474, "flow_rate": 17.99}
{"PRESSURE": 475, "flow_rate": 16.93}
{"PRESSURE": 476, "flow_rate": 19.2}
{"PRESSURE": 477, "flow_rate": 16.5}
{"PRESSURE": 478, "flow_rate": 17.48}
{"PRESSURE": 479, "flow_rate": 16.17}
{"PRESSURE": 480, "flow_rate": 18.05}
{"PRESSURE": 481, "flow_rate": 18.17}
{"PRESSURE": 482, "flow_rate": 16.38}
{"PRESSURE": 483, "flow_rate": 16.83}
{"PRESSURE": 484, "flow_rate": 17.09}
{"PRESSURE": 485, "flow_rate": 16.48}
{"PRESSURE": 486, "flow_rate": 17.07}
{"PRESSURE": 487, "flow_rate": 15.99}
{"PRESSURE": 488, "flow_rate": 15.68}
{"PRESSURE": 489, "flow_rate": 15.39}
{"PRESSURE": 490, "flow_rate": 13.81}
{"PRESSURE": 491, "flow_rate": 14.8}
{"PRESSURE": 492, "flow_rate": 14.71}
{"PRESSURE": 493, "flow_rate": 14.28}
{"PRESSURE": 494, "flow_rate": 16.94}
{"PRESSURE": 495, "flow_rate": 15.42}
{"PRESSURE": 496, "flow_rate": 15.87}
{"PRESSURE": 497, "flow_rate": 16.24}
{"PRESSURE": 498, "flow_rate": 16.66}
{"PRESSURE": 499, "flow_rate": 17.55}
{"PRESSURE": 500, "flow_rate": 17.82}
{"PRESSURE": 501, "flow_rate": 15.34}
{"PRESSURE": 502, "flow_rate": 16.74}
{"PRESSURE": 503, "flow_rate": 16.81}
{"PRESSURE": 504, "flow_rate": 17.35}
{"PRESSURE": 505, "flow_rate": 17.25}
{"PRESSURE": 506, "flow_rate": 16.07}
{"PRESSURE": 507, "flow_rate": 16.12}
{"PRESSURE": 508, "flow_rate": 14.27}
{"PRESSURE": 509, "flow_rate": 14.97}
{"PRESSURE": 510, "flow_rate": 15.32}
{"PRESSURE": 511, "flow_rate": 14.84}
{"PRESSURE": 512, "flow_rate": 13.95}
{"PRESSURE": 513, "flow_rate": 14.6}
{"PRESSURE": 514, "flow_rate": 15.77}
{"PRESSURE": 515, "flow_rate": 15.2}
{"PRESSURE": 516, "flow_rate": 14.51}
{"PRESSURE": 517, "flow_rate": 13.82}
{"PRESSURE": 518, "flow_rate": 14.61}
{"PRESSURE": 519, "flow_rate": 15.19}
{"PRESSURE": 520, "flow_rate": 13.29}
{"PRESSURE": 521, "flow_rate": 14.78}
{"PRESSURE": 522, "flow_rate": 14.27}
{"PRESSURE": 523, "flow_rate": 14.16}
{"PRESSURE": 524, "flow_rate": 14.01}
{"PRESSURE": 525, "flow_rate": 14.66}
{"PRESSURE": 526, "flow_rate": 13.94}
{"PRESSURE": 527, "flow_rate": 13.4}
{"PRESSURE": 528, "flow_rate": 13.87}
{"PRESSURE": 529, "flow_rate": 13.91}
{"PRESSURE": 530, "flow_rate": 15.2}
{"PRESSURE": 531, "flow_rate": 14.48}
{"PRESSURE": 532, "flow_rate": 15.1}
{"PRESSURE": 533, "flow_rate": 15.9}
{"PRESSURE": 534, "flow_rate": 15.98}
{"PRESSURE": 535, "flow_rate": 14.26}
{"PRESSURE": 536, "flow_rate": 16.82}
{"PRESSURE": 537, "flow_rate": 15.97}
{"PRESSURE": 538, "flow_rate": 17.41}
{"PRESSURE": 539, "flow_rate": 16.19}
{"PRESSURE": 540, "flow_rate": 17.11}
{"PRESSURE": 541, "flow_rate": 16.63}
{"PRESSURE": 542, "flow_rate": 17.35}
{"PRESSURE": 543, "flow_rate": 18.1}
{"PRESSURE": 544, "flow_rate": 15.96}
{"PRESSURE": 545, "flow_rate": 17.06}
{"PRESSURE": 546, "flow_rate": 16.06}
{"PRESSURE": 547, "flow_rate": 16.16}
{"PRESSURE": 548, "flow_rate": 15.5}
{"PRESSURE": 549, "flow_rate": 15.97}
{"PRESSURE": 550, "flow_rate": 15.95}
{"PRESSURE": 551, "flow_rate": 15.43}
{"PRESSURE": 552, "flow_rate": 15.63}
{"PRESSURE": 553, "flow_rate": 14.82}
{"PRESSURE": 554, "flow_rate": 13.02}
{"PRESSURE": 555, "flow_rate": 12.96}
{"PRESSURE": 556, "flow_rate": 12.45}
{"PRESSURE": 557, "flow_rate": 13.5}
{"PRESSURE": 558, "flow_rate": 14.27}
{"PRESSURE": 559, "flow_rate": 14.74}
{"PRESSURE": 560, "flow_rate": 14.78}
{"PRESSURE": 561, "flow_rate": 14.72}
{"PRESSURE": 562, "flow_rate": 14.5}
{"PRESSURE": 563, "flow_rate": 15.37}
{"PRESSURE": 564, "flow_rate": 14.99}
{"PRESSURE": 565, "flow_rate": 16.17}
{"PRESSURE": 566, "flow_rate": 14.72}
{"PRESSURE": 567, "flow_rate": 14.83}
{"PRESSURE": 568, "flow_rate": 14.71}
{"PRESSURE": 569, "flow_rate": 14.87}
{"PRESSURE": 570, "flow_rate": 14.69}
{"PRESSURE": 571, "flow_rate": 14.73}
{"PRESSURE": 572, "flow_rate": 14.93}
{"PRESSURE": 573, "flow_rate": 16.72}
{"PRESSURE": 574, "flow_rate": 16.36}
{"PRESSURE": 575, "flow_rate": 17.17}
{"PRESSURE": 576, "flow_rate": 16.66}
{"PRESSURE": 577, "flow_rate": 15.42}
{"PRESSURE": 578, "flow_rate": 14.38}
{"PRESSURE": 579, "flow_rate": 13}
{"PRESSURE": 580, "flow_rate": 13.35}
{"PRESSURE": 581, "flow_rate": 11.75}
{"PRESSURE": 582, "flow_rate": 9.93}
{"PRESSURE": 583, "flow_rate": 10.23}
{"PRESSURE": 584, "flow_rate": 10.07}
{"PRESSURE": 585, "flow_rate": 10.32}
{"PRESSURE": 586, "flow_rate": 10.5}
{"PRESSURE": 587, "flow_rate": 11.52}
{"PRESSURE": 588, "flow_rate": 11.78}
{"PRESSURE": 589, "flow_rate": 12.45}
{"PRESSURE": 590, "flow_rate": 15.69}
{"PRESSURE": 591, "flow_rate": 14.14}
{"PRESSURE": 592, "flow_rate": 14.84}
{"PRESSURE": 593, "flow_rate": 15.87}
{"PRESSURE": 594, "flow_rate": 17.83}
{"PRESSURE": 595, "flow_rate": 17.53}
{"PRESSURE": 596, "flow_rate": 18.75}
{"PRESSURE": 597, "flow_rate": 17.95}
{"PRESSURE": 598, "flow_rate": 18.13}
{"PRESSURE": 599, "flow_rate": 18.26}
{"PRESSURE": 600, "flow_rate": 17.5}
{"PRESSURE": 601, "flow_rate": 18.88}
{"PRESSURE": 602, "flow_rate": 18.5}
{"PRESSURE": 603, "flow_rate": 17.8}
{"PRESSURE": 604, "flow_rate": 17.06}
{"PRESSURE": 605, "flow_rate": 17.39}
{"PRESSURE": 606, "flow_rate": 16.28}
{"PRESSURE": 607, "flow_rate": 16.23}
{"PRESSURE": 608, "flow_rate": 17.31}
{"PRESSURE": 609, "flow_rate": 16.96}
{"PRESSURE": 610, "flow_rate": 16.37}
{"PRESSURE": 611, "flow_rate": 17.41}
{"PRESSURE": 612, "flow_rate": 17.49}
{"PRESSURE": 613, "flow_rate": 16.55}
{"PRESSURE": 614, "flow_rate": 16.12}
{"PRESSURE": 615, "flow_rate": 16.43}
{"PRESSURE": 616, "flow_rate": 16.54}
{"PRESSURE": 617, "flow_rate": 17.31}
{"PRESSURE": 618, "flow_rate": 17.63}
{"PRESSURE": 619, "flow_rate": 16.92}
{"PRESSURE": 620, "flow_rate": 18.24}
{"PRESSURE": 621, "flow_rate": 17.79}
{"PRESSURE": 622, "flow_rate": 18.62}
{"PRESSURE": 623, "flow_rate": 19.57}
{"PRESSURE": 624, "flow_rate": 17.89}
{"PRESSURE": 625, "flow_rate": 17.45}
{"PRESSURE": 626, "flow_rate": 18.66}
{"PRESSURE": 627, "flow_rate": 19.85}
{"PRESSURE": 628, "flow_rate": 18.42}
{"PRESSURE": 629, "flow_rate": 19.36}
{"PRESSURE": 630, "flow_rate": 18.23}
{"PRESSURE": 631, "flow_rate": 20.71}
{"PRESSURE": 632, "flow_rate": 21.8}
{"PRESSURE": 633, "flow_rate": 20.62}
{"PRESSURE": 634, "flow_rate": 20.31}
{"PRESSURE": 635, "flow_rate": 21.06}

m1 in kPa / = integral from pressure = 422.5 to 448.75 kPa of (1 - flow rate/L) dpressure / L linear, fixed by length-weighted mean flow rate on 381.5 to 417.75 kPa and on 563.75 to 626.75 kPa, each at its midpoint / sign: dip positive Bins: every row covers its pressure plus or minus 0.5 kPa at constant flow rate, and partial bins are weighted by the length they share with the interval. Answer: 2.1 kPa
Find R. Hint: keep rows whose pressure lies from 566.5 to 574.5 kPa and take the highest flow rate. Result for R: 16.72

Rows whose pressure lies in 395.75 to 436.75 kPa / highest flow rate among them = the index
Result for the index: 19.26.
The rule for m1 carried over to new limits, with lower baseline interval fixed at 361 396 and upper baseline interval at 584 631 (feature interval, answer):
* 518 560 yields 6.7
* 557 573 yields 2.4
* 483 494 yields 1.9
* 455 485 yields 4.2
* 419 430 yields 4.2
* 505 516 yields 2.0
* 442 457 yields 2.6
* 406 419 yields 5.3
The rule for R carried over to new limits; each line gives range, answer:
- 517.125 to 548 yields 18.1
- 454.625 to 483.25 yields 19.2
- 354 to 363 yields 26.11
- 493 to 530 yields 17.82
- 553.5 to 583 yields 17.17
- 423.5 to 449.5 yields 17.43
